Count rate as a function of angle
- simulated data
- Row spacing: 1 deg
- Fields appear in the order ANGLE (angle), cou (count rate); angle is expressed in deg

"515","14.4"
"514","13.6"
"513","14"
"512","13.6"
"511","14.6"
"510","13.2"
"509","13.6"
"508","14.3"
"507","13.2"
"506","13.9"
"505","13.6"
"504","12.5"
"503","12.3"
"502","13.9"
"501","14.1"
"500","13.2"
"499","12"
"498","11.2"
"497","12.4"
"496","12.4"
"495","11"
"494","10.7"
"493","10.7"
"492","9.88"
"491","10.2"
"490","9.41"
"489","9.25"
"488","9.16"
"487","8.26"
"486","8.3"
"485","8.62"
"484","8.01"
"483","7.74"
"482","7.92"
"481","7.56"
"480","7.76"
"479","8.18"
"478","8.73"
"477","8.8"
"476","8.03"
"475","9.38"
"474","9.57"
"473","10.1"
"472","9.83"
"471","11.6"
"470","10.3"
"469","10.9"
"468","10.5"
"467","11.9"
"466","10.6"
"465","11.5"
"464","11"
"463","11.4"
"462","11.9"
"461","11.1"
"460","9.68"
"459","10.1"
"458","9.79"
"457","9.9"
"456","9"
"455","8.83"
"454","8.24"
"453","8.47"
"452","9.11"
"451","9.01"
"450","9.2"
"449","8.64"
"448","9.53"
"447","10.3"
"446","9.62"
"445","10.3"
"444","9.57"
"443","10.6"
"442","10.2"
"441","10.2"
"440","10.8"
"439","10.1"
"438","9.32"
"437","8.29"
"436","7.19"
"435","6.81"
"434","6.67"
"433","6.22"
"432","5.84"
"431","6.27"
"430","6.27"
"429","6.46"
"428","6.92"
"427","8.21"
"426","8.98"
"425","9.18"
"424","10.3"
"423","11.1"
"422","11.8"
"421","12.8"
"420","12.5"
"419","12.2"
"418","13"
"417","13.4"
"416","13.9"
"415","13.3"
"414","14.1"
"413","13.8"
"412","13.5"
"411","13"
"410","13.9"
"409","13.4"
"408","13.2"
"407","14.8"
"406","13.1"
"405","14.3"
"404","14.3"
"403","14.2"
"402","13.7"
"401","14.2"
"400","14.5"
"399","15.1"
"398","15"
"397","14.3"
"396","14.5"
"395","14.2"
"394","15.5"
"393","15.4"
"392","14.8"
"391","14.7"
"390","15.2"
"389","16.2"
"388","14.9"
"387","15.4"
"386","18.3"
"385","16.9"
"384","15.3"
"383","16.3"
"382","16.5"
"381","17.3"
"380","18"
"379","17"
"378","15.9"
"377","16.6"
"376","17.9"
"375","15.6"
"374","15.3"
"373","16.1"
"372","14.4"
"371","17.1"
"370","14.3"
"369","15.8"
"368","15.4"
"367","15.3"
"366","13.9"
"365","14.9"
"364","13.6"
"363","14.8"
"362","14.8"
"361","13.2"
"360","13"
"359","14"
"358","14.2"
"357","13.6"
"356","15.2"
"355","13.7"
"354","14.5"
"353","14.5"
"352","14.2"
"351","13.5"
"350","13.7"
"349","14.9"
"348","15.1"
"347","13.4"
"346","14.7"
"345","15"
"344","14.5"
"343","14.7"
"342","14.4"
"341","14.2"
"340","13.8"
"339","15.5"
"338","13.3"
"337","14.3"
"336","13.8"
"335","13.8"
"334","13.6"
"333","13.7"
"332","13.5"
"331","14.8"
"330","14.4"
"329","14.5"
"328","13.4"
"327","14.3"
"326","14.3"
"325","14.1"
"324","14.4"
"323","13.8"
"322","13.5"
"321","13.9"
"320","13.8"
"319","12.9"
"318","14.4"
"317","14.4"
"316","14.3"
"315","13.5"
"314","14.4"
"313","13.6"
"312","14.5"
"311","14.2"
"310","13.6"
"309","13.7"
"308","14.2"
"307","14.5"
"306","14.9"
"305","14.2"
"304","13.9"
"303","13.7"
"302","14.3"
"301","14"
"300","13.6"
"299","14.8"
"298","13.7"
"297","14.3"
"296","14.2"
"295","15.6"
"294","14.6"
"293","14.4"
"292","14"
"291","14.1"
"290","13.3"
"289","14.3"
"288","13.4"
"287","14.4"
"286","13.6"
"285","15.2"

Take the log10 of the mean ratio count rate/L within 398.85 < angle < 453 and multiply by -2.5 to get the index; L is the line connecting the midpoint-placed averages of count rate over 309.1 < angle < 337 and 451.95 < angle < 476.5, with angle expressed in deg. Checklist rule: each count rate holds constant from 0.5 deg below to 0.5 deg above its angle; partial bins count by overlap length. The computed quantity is 0.04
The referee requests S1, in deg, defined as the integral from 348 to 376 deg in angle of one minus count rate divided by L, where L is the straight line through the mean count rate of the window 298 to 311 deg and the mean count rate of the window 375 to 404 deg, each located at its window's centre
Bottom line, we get 0.90 deg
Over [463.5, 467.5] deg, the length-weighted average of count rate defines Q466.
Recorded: 11.2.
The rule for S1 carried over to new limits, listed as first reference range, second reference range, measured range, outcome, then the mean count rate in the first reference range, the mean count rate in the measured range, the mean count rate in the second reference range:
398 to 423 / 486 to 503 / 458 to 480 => 3.08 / 13.6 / 10.2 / 11.1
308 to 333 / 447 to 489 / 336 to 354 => -1.46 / 14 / 14.3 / 9.47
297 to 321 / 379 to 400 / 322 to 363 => 1.59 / 14.1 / 14.2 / 15.7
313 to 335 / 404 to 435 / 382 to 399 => -4.98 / 14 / 15.5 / 11.1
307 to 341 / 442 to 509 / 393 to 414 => -3.62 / 14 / 14.2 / 10.3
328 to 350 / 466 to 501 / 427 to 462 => 6.98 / 14.2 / 8.82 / 9.88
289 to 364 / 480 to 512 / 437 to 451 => 2.66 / 14.1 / 9.79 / 11.2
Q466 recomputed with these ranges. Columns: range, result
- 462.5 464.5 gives 11.2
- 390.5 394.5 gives 15.1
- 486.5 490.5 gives 9.02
